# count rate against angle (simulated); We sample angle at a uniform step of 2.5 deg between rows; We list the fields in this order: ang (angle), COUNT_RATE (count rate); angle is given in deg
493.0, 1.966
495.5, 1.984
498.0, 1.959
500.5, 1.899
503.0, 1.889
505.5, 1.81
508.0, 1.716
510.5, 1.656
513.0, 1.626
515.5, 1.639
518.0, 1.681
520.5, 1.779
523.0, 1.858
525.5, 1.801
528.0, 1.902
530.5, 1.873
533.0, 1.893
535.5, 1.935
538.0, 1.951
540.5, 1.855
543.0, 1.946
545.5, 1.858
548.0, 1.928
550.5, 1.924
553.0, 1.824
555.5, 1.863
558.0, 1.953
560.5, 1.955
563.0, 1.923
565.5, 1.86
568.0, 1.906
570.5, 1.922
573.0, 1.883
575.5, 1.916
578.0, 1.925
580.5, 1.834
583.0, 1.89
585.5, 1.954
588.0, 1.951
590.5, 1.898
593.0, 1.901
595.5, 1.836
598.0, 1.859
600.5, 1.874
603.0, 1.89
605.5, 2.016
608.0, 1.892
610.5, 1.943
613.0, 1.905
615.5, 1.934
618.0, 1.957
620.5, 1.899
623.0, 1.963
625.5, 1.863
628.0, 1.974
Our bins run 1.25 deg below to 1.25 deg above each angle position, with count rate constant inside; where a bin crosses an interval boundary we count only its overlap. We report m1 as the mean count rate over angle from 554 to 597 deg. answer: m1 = 1.9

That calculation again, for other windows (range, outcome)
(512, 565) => 1.86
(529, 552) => 1.91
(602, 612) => 1.94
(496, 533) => 1.8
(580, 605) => 1.89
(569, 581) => 1.9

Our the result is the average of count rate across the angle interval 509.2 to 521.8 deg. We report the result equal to 1.68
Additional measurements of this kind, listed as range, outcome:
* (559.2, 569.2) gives 1.91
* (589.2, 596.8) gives 1.88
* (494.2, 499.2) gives 1.97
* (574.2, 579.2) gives 1.92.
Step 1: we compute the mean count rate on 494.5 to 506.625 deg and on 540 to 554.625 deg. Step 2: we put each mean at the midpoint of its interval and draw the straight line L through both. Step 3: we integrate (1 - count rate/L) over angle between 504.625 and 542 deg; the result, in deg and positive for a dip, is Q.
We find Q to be 2.0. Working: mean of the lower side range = 1.91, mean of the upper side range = 1.89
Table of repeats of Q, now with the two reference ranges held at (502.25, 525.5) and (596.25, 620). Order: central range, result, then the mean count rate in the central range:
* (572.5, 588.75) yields -0.4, 1.91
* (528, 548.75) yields -1.4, 1.9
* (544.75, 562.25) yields -0.9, 1.9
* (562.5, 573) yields -0.3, 1.9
